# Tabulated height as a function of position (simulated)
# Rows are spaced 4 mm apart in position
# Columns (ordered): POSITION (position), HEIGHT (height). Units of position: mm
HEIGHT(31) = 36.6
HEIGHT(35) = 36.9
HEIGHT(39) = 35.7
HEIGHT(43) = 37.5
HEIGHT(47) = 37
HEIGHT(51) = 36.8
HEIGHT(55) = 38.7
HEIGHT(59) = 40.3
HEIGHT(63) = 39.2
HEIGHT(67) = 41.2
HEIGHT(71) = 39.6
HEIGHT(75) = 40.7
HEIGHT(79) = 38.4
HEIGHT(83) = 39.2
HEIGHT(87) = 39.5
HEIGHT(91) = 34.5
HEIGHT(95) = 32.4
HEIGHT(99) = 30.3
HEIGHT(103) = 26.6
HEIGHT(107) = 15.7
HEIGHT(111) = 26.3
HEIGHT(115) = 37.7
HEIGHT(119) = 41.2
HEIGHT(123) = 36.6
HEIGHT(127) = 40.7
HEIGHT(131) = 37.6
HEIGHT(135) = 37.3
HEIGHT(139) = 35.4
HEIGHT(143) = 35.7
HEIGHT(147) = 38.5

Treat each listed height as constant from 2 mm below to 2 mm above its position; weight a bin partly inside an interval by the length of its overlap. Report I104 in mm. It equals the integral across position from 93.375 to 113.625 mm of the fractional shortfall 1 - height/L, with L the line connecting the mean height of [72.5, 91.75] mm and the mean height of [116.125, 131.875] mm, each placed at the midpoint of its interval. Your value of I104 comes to 6.5 mm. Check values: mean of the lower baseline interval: 38.7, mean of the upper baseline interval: 39.1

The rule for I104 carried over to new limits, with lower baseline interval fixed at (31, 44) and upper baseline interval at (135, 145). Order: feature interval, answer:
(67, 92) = -1.9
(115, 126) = -0.9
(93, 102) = 1.3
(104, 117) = 3.4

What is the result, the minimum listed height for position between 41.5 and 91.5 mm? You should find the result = 34.5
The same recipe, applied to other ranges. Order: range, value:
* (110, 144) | 26.3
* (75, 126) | 15.7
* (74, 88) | 38.4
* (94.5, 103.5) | 26.6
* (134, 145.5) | 35.4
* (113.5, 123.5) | 36.6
